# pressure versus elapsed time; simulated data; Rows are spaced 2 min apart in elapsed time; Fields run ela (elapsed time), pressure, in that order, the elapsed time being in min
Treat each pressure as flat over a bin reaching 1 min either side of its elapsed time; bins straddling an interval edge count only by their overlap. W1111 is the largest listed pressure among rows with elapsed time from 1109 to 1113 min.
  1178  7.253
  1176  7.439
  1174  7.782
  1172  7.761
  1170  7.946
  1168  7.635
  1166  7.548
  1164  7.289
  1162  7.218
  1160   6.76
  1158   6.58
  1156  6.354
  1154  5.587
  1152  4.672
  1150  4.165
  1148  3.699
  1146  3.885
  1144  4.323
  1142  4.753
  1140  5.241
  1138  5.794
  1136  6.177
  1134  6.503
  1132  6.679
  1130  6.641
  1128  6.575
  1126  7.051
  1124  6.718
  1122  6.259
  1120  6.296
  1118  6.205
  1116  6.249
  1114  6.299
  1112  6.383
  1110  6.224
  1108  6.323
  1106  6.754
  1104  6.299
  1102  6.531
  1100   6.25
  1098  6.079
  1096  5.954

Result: 6.383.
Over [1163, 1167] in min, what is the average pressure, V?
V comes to 7.42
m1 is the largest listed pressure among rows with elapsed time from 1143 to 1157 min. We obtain 6.354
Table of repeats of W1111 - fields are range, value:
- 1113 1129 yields 7.051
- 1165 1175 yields 7.946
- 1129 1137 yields 6.679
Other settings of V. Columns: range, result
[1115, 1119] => 6.23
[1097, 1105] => 6.29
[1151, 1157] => 5.54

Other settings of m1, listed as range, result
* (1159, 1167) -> 7.548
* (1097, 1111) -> 6.754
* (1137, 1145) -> 5.794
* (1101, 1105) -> 6.531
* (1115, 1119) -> 6.249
